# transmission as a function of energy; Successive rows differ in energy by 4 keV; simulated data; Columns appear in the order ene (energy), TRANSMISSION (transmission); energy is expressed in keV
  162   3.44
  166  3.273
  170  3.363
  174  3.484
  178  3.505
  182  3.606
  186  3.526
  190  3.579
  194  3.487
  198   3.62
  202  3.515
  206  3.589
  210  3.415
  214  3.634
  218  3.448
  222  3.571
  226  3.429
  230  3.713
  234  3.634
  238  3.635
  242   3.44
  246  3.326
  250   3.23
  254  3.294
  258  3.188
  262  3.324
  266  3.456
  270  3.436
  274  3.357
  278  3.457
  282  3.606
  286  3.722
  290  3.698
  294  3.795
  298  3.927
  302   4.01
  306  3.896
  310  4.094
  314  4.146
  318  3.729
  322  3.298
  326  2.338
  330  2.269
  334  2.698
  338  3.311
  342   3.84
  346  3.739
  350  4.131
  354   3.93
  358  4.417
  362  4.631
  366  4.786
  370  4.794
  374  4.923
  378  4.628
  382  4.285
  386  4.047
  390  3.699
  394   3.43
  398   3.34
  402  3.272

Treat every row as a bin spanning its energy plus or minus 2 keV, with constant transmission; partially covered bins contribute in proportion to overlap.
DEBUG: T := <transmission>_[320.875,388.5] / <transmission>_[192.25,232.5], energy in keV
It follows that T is 1.1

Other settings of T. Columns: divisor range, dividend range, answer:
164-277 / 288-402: 1.11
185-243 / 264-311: 1.04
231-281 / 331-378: 1.20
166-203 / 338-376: 1.23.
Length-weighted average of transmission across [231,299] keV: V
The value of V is 3.5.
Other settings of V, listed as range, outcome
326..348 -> 3.1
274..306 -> 3.73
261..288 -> 3.49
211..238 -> 3.57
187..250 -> 3.53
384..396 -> 3.73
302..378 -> 3.86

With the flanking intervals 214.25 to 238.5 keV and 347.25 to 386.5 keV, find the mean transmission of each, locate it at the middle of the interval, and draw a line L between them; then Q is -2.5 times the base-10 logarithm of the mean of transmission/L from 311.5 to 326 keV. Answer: 0.17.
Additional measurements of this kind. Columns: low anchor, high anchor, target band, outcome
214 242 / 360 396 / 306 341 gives 0.23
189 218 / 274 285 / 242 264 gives 0.08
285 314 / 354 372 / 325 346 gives 0.39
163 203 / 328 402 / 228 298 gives 0.05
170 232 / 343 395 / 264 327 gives 0.09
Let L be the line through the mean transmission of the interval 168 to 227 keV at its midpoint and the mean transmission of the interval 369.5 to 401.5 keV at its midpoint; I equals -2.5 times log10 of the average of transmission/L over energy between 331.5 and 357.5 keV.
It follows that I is 0.09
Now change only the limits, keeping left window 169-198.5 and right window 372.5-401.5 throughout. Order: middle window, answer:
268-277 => 0.10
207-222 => 0.02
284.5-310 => -0.02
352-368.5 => -0.13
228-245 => 0.02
